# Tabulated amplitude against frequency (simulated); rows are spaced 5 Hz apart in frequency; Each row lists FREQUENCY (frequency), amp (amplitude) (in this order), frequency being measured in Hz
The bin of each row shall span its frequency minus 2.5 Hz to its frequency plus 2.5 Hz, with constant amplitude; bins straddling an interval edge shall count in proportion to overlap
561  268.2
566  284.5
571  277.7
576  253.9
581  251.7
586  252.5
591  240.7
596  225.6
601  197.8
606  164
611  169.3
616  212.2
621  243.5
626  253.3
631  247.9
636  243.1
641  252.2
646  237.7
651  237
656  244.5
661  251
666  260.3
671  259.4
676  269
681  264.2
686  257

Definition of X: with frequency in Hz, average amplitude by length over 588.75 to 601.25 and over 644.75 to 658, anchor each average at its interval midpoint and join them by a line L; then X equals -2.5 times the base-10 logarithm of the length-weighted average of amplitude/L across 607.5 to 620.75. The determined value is 0.17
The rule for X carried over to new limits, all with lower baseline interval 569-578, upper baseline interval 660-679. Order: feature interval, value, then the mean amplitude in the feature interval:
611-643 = 0.117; 236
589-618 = 0.298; 201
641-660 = 0.084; 242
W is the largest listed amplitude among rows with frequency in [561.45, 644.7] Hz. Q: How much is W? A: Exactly 284.5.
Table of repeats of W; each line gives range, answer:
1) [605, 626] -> 253.3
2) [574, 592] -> 253.9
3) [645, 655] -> 237.7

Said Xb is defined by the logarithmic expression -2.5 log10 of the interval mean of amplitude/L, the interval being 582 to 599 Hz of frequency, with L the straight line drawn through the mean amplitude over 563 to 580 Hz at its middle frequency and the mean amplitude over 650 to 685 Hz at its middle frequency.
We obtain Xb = 0.12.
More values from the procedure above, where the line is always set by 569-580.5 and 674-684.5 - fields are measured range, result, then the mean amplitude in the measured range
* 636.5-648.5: 0.09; 245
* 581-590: 0.05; 250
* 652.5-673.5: 0.05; 253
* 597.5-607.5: 0.37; 187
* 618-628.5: 0.07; 247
